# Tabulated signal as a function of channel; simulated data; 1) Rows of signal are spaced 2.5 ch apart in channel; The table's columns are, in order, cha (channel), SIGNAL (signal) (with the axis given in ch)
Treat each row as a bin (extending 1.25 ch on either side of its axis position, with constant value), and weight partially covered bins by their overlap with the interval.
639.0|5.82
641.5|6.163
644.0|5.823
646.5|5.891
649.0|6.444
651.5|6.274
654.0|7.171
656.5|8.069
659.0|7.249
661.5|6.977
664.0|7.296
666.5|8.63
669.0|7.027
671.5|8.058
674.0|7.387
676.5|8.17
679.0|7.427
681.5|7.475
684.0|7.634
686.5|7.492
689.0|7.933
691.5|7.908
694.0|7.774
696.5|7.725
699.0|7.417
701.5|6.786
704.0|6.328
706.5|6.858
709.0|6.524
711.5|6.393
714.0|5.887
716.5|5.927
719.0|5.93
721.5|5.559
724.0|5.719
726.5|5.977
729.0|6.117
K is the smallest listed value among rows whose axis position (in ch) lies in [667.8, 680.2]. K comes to 7.027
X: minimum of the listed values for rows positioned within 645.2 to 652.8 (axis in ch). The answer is 5.891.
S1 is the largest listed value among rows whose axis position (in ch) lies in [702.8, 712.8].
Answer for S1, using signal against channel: 6.858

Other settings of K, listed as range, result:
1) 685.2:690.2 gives 7.492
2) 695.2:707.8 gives 6.328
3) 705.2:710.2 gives 6.524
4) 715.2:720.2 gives 5.927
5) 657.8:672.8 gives 6.977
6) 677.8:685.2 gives 7.427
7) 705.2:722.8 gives 5.559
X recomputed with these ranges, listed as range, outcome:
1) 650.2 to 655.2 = 6.274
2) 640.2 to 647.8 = 5.823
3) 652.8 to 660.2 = 7.171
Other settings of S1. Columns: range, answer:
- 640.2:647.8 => 6.163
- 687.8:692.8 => 7.933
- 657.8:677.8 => 8.63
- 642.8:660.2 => 8.069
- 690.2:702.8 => 7.908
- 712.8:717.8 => 5.927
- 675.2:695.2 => 8.17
